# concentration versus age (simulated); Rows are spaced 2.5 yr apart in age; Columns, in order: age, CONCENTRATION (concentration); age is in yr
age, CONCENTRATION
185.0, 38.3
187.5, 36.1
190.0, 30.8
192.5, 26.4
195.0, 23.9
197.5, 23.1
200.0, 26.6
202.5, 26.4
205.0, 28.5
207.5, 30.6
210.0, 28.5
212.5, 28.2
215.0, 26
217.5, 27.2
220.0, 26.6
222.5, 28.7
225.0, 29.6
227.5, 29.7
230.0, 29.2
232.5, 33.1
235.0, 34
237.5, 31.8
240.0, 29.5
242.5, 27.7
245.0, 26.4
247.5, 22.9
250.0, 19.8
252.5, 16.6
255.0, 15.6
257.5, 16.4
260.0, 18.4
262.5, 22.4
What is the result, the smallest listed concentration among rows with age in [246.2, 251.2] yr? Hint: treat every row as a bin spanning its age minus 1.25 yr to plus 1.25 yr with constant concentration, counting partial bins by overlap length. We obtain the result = 19.8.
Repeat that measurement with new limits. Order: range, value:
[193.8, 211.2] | 23.1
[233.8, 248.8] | 22.9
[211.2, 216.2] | 26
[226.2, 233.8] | 29.2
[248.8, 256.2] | 15.6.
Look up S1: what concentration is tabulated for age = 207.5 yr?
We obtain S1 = 30.6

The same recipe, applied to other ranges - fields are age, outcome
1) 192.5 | 26.4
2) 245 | 26.4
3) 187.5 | 36.1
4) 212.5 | 28.2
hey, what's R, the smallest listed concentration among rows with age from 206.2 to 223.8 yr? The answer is 26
